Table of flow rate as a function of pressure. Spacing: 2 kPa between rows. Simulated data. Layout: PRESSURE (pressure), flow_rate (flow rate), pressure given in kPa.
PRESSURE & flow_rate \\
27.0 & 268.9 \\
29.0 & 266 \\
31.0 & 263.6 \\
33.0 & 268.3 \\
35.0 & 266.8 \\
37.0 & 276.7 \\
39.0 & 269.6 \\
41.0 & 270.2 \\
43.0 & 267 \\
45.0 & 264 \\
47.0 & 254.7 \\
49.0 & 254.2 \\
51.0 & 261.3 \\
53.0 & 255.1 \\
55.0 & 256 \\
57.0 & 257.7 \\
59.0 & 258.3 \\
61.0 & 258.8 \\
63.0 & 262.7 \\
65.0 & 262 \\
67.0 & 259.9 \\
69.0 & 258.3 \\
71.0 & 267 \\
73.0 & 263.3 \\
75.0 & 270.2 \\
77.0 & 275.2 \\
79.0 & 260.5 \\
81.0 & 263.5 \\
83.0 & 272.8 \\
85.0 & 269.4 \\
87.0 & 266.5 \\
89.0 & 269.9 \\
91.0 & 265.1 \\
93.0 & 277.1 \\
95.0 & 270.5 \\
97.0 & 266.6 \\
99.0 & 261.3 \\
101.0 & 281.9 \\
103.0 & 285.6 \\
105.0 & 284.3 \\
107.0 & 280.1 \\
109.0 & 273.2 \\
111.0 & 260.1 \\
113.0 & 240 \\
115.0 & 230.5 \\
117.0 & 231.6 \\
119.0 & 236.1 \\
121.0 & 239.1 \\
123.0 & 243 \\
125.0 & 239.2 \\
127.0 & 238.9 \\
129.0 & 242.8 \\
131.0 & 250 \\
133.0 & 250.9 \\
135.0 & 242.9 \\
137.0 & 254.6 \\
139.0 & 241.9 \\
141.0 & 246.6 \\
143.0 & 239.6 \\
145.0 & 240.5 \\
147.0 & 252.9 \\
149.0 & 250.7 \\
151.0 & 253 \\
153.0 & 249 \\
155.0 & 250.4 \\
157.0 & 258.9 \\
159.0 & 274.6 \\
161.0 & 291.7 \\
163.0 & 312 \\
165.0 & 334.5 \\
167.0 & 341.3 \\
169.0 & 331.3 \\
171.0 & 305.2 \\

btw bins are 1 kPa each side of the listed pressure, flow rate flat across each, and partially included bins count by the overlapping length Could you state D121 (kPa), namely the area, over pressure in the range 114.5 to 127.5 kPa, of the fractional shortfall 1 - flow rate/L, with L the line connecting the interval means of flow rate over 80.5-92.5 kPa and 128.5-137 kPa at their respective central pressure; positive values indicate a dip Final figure 0.8 kPa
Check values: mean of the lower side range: 268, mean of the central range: 237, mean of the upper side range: 248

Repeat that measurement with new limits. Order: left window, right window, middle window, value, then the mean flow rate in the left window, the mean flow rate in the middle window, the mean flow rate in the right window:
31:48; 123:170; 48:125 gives 1.2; 267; 262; 264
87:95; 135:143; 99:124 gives 0.3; 270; 257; 246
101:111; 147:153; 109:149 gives 3.1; 279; 244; 252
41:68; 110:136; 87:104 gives -1.6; 260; 272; 242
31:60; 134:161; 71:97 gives -1.0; 263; 269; 252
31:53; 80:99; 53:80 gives 0.5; 265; 262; 269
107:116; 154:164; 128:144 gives 1.2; 254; 246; 278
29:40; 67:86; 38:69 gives 0.8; 269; 261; 266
